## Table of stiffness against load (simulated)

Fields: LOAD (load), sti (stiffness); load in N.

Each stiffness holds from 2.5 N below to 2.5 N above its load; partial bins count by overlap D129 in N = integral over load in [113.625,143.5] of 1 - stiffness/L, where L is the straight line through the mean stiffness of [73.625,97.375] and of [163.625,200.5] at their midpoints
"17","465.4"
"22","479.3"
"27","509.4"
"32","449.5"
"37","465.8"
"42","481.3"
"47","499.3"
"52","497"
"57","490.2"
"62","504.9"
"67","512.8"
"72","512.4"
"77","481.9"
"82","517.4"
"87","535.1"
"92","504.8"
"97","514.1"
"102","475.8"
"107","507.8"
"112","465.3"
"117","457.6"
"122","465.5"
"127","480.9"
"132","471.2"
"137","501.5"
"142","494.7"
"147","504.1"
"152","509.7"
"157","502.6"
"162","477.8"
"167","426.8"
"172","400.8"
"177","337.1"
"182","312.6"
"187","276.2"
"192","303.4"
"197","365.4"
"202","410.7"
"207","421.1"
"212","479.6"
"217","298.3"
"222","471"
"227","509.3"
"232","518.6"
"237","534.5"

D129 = -2.67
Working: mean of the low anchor 510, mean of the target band 478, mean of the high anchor 351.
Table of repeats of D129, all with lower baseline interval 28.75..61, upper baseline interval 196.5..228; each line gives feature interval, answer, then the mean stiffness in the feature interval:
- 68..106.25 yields -3.2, 506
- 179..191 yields 3.7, 297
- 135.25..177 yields -2.5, 468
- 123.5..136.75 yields -0.8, 480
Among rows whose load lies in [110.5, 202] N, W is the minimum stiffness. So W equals 276.2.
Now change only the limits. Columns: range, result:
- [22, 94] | 449.5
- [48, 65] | 490.2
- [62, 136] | 457.6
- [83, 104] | 475.8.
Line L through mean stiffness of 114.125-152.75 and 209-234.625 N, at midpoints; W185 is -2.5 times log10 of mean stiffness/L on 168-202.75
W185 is 0.33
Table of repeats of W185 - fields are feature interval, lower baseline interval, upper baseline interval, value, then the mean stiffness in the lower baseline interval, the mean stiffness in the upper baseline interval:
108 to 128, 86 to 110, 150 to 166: 0.07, 505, 490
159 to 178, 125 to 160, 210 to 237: 0.16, 495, 462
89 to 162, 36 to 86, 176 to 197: -0.22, 498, 312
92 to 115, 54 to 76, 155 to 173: -0.02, 503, 455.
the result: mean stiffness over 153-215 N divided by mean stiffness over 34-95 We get 0.8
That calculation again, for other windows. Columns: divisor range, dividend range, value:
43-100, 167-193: 0.67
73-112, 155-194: 0.75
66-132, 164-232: 0.79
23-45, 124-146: 1.02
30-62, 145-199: 0.83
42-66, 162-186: 0.75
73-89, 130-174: 0.93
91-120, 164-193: 0.71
